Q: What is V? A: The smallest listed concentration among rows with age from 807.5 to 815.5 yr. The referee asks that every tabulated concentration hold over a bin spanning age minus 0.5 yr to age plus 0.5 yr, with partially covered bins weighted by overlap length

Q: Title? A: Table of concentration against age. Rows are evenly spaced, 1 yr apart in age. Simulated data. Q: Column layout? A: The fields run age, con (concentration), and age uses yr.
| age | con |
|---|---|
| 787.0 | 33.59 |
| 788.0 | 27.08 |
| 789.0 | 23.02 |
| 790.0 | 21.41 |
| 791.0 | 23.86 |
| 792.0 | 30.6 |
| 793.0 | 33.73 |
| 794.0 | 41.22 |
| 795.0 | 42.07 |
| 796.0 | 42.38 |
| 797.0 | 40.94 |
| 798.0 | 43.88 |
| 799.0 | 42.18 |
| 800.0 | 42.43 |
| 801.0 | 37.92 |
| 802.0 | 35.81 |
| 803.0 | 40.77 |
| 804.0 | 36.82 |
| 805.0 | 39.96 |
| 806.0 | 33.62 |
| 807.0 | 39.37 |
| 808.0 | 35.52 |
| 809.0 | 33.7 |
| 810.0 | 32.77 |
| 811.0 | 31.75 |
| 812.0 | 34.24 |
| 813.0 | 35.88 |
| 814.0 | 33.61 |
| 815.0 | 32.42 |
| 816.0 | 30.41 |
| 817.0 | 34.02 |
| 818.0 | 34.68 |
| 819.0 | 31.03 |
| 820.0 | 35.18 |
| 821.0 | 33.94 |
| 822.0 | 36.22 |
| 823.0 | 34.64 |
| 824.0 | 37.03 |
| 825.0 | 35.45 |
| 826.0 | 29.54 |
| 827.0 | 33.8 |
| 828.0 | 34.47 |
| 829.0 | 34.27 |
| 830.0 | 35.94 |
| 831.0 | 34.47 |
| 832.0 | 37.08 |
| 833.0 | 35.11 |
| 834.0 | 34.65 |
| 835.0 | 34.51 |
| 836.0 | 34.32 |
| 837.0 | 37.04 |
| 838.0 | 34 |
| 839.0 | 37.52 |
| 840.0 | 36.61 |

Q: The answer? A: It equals 31.75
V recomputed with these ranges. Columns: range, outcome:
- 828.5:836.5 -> 34.27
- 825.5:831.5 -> 29.54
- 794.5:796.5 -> 42.07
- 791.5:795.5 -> 30.6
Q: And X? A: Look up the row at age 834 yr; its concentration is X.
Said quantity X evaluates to 34.65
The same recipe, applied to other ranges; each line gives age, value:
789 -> 23.02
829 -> 34.27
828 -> 34.47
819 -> 31.03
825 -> 35.45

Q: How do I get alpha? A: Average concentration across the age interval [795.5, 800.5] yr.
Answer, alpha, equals 42.4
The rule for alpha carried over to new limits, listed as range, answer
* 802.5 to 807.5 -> 38.1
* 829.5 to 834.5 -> 35.5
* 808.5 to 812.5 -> 33.1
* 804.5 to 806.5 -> 36.8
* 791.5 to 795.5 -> 36.9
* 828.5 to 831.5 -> 34.9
